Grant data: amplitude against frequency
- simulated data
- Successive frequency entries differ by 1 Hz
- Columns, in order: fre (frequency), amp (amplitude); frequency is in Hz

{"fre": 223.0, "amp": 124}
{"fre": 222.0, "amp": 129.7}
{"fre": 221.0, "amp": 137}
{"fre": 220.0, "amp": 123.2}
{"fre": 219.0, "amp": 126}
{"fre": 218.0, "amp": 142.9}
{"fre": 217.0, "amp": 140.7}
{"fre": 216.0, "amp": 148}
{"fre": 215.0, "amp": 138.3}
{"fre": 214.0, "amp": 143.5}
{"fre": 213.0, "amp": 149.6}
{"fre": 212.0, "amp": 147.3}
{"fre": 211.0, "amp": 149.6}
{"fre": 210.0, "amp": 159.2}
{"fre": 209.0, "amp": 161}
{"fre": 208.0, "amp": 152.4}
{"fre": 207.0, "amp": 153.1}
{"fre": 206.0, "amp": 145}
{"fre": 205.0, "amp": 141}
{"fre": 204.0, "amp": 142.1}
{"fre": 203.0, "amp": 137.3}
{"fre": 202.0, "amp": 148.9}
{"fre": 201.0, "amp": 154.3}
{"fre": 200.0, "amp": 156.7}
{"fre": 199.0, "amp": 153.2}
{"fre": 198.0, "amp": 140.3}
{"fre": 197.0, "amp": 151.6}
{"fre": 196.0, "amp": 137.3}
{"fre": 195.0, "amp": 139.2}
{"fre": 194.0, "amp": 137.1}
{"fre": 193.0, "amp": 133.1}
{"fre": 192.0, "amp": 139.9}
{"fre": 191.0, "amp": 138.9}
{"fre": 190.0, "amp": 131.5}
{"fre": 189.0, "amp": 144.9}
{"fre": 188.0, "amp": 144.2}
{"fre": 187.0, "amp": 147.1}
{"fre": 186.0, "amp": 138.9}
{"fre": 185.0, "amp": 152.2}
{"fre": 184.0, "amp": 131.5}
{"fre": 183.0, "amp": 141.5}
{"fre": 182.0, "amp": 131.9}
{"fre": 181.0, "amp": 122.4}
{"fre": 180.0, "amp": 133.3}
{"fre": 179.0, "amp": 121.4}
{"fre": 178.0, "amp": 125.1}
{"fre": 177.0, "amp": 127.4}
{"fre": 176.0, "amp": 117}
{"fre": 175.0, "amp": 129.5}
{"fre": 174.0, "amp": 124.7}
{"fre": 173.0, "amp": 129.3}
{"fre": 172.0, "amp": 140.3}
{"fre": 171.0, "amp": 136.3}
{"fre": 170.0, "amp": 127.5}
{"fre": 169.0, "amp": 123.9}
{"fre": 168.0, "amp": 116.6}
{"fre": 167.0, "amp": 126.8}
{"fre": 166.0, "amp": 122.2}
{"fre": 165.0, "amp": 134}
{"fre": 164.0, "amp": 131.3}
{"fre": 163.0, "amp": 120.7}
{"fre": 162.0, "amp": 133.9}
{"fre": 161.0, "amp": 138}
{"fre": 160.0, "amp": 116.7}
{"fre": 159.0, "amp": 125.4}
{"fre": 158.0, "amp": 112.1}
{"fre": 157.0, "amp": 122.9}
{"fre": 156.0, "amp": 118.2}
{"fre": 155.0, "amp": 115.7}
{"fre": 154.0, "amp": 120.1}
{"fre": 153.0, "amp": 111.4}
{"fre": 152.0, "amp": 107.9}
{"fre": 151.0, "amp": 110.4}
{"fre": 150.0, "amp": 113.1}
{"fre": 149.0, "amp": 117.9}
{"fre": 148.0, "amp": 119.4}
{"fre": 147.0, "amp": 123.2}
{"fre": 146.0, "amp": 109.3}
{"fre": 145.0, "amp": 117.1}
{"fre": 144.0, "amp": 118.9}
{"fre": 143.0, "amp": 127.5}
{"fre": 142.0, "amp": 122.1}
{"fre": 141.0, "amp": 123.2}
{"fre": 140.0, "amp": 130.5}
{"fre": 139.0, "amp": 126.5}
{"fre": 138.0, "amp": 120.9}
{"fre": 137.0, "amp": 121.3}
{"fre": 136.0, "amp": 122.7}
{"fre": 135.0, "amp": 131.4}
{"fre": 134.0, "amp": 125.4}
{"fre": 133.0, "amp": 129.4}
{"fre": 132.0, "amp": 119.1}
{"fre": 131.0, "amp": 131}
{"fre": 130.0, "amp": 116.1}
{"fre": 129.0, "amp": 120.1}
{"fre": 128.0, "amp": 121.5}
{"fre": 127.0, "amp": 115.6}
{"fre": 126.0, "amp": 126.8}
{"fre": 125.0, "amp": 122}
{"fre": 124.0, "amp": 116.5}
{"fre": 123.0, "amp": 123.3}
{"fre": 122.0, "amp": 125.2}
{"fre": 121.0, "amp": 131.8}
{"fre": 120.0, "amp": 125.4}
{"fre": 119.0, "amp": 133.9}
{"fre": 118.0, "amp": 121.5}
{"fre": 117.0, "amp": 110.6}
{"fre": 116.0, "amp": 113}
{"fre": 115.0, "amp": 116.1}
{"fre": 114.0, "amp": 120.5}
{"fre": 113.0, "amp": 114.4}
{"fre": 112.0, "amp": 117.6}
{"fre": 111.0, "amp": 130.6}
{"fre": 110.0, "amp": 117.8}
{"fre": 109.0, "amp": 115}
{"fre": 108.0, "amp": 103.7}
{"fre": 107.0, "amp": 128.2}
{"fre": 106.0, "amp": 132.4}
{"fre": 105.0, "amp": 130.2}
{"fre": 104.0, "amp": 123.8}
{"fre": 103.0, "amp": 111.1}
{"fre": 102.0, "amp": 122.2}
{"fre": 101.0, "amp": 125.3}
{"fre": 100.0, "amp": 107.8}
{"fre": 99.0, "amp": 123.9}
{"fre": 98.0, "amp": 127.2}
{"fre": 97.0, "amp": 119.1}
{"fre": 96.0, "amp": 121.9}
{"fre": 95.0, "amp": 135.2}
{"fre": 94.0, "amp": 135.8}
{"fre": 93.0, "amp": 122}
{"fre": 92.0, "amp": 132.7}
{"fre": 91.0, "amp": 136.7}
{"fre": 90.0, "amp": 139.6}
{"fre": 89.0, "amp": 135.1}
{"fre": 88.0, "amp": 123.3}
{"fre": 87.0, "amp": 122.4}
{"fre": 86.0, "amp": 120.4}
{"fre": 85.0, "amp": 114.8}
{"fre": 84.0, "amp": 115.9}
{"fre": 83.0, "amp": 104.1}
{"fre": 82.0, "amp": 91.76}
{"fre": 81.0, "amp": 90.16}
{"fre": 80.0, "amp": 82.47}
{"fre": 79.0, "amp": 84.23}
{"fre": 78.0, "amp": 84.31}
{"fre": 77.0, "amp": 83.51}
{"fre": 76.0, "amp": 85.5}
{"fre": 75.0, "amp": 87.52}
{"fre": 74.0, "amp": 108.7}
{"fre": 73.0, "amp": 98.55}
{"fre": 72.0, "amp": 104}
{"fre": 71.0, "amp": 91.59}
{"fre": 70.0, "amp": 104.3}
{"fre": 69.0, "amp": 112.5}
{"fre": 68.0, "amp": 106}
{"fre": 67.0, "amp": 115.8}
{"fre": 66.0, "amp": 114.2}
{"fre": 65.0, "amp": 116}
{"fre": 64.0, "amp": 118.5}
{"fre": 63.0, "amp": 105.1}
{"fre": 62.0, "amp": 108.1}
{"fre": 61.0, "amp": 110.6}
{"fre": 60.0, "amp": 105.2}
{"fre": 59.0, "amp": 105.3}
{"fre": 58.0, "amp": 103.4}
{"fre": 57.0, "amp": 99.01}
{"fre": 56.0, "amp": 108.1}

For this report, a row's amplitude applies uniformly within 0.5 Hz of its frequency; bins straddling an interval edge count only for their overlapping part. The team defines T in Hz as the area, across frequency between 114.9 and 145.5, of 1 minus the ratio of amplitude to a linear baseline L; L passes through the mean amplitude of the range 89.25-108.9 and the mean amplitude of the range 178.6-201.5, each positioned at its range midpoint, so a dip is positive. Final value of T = 1.7 Hz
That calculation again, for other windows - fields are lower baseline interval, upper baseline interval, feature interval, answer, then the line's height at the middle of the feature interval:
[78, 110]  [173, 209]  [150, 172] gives 1.7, 133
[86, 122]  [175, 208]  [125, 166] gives 2.9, 131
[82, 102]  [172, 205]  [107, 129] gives 1.2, 127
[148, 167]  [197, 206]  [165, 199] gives 0.4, 135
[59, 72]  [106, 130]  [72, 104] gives 0.4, 114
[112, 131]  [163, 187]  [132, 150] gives 0.3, 124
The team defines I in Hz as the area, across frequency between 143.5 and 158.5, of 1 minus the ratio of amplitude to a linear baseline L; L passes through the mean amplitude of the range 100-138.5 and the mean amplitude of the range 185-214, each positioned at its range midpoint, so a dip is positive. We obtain 1.75 Hz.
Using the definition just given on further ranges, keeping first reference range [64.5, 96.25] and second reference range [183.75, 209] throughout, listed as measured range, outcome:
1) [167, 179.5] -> 0.97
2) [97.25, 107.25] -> -0.57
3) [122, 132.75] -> 0.19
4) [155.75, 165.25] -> 0.59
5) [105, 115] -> -0.14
